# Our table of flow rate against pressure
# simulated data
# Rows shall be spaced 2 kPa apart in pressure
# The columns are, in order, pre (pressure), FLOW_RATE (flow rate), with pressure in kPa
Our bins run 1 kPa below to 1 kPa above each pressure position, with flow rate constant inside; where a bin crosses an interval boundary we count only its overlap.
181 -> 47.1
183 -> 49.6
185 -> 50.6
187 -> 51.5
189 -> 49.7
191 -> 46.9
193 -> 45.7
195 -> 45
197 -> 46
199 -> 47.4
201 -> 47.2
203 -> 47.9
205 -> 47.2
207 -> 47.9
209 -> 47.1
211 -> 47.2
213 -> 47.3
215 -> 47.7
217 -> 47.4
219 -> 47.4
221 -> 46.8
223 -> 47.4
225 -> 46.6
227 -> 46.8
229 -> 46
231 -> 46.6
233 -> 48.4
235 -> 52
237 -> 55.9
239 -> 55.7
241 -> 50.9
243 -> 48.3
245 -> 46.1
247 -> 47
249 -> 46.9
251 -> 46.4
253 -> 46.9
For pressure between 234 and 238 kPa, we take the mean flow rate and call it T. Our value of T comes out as 54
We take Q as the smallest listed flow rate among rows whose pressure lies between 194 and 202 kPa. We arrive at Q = 45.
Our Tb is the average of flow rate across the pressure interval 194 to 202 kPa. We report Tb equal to 46.4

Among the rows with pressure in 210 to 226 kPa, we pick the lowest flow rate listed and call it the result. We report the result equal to 46.6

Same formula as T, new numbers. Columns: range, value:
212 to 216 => 47.5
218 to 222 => 47.1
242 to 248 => 47.1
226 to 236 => 48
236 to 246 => 51.4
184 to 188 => 51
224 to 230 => 46.5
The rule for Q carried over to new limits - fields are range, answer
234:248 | 46.1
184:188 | 50.6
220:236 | 46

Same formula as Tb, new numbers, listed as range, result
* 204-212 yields 47.4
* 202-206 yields 47.5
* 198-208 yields 47.5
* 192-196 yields 45.4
